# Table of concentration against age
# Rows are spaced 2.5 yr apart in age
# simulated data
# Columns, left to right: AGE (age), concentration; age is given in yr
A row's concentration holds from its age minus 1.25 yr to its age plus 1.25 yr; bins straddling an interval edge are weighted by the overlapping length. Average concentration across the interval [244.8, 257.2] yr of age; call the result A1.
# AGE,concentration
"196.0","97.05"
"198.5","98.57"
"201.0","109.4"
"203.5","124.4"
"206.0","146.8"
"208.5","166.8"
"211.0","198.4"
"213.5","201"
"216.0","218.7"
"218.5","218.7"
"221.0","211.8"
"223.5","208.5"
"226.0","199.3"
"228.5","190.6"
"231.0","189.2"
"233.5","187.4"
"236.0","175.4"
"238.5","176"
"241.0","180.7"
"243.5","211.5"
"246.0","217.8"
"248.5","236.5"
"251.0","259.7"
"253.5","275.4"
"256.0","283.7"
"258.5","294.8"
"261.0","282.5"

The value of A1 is 255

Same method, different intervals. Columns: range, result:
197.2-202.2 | 104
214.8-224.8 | 214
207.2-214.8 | 189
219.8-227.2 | 207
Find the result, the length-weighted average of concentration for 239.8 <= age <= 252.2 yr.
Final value 221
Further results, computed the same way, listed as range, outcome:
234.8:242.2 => 177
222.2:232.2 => 197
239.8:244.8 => 196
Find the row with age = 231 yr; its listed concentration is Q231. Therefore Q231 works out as 189.2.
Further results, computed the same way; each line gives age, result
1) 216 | 218.7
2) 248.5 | 236.5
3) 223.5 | 208.5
